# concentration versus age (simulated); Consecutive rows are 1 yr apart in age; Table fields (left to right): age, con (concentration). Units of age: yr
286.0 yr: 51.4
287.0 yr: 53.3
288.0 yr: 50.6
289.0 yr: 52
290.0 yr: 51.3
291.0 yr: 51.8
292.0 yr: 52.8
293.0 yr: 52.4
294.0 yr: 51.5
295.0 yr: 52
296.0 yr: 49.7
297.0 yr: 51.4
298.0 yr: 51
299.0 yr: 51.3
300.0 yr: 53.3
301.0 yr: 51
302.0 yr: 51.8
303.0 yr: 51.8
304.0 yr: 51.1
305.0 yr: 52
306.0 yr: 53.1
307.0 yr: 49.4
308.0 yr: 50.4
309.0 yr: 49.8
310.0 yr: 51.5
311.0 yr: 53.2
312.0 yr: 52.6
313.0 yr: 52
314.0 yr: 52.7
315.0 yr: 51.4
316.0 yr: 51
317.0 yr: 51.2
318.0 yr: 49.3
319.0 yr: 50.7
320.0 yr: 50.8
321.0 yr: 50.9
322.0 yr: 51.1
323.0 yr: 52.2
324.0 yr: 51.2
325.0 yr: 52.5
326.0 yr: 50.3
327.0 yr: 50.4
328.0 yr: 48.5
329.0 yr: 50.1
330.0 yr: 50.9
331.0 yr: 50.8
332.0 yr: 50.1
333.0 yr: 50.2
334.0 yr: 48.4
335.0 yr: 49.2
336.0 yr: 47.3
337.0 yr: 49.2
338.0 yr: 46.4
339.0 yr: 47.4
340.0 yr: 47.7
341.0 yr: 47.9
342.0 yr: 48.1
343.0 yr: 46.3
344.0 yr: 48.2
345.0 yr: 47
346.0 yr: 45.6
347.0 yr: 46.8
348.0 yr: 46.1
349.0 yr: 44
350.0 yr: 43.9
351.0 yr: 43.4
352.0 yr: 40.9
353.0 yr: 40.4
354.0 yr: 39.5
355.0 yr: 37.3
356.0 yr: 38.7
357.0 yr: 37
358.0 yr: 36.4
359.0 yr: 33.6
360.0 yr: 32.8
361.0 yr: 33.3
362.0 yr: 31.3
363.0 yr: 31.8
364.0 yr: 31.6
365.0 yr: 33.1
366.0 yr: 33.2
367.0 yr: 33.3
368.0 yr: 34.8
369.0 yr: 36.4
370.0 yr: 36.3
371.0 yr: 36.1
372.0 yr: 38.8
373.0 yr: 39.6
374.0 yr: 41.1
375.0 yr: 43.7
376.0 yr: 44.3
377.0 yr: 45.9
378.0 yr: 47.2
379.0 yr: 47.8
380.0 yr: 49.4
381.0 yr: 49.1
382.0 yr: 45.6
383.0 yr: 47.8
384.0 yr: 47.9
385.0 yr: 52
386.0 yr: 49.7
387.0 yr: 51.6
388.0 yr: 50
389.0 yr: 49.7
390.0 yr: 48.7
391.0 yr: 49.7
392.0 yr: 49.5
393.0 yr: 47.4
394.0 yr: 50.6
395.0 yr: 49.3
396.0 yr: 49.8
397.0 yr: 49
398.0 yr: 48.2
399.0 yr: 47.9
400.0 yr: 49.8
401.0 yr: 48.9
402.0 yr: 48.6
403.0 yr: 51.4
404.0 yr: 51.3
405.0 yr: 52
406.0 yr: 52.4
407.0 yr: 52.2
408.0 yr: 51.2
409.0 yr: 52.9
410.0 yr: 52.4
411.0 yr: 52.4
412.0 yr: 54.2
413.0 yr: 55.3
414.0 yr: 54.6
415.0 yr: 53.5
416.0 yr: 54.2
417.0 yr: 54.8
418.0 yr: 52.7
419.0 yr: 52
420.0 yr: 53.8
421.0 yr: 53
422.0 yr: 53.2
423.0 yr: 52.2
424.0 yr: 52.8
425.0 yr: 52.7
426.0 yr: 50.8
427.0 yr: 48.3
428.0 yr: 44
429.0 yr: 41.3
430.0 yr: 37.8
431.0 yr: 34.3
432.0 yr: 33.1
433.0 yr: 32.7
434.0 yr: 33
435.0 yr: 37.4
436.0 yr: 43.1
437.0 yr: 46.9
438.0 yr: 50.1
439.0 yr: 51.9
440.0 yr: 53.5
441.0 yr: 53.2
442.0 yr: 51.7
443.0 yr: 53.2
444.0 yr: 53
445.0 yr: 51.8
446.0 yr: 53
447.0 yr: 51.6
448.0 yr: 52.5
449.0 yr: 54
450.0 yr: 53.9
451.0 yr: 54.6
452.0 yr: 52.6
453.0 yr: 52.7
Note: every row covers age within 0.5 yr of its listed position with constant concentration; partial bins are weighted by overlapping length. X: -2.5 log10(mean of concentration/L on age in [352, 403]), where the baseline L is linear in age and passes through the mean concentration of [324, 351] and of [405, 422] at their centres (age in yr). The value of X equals 0.18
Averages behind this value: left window 48.2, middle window 43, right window 53.2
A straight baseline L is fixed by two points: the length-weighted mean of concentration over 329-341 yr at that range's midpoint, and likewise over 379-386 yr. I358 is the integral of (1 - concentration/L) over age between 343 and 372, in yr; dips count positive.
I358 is 6.1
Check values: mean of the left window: 48.9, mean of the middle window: 38.5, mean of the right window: 48.6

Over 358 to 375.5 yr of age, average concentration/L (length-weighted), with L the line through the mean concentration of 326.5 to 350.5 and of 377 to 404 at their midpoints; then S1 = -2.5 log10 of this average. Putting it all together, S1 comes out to 0.34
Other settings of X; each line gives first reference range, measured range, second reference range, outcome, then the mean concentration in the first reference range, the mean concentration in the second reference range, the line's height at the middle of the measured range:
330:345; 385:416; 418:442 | -0.09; 48.4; 46.4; 47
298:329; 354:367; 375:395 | 0.40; 51.3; 48.5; 49.5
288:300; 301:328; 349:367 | -0.10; 51.6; 36.5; 46.8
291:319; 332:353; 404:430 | 0.11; 51.5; 51.7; 51.6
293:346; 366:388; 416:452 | 0.14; 50.3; 48.6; 49.5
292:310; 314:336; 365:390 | -0.03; 51.4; 43.7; 49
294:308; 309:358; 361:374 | -0.11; 51.4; 34.9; 43.3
